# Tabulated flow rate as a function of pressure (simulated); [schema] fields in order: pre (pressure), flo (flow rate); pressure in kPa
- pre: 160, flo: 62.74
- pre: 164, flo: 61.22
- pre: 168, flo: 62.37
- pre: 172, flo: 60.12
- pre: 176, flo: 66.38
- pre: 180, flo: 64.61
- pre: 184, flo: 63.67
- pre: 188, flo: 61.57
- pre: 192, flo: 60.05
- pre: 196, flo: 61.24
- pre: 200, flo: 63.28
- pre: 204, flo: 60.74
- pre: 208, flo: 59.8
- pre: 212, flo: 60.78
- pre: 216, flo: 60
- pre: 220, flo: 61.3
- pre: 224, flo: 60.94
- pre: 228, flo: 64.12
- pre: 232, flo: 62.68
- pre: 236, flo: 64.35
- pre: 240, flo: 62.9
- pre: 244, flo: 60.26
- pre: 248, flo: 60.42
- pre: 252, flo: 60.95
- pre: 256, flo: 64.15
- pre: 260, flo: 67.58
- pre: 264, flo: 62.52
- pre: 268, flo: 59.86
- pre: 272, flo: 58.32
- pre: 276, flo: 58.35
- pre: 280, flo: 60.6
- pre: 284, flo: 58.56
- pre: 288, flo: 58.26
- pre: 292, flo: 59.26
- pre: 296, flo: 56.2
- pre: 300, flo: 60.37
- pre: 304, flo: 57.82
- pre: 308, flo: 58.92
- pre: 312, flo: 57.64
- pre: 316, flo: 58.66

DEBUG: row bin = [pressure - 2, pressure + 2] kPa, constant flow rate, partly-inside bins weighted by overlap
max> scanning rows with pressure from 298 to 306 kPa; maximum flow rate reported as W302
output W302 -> 60.37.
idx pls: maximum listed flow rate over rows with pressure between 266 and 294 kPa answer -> 60.6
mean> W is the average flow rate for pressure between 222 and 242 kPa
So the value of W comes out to 63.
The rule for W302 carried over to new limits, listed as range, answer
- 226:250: 64.35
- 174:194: 66.38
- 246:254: 60.95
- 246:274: 67.58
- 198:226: 63.28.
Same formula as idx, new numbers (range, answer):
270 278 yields 58.35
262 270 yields 62.52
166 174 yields 62.37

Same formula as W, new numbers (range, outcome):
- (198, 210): 61.3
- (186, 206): 61.4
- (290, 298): 57.7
